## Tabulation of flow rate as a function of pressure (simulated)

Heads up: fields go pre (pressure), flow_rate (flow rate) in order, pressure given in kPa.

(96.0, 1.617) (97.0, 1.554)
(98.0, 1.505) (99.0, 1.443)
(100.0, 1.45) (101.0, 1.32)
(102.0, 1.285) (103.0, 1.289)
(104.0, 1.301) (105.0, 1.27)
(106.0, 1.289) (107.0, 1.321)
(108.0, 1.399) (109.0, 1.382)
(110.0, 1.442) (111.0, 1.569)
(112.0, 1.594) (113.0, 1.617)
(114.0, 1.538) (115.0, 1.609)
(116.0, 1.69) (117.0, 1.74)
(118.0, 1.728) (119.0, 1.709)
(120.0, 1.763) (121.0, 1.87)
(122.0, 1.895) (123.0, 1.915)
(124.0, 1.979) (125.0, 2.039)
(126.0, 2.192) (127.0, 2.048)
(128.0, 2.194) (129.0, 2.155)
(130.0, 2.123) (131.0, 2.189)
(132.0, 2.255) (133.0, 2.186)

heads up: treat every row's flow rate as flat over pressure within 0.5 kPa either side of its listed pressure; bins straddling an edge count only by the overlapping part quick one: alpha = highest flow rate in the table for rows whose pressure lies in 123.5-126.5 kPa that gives 2.192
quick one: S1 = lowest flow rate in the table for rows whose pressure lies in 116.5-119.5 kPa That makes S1 1.709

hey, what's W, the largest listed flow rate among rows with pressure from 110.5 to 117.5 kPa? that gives 1.74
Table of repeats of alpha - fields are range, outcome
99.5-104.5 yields 1.45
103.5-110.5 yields 1.442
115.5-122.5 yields 1.895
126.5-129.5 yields 2.194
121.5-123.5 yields 1.915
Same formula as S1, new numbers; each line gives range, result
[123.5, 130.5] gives 1.979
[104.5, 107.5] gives 1.27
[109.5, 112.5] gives 1.442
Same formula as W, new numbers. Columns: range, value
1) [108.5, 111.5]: 1.569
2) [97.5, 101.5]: 1.505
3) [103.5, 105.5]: 1.301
